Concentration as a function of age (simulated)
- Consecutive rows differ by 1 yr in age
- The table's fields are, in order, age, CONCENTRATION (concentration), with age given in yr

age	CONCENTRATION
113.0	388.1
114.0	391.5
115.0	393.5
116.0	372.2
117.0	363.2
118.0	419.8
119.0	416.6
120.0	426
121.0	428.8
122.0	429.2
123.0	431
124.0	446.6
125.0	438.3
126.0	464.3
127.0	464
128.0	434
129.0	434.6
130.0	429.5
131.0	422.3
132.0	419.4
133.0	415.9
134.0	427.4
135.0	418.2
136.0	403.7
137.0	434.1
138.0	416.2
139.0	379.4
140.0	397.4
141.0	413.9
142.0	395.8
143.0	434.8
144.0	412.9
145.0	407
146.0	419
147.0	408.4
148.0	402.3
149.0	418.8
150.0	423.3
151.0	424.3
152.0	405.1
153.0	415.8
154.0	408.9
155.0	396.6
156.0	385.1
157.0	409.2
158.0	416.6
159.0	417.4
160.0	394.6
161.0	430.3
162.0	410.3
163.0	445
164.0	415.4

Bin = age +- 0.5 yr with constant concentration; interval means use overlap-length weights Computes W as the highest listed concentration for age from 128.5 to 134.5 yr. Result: 434.6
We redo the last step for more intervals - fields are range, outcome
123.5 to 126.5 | 464.3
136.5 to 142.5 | 434.1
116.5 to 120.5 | 426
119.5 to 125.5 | 446.6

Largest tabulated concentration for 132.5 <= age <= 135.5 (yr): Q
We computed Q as 427.4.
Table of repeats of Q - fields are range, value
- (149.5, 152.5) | 424.3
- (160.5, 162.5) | 430.3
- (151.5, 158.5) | 416.6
